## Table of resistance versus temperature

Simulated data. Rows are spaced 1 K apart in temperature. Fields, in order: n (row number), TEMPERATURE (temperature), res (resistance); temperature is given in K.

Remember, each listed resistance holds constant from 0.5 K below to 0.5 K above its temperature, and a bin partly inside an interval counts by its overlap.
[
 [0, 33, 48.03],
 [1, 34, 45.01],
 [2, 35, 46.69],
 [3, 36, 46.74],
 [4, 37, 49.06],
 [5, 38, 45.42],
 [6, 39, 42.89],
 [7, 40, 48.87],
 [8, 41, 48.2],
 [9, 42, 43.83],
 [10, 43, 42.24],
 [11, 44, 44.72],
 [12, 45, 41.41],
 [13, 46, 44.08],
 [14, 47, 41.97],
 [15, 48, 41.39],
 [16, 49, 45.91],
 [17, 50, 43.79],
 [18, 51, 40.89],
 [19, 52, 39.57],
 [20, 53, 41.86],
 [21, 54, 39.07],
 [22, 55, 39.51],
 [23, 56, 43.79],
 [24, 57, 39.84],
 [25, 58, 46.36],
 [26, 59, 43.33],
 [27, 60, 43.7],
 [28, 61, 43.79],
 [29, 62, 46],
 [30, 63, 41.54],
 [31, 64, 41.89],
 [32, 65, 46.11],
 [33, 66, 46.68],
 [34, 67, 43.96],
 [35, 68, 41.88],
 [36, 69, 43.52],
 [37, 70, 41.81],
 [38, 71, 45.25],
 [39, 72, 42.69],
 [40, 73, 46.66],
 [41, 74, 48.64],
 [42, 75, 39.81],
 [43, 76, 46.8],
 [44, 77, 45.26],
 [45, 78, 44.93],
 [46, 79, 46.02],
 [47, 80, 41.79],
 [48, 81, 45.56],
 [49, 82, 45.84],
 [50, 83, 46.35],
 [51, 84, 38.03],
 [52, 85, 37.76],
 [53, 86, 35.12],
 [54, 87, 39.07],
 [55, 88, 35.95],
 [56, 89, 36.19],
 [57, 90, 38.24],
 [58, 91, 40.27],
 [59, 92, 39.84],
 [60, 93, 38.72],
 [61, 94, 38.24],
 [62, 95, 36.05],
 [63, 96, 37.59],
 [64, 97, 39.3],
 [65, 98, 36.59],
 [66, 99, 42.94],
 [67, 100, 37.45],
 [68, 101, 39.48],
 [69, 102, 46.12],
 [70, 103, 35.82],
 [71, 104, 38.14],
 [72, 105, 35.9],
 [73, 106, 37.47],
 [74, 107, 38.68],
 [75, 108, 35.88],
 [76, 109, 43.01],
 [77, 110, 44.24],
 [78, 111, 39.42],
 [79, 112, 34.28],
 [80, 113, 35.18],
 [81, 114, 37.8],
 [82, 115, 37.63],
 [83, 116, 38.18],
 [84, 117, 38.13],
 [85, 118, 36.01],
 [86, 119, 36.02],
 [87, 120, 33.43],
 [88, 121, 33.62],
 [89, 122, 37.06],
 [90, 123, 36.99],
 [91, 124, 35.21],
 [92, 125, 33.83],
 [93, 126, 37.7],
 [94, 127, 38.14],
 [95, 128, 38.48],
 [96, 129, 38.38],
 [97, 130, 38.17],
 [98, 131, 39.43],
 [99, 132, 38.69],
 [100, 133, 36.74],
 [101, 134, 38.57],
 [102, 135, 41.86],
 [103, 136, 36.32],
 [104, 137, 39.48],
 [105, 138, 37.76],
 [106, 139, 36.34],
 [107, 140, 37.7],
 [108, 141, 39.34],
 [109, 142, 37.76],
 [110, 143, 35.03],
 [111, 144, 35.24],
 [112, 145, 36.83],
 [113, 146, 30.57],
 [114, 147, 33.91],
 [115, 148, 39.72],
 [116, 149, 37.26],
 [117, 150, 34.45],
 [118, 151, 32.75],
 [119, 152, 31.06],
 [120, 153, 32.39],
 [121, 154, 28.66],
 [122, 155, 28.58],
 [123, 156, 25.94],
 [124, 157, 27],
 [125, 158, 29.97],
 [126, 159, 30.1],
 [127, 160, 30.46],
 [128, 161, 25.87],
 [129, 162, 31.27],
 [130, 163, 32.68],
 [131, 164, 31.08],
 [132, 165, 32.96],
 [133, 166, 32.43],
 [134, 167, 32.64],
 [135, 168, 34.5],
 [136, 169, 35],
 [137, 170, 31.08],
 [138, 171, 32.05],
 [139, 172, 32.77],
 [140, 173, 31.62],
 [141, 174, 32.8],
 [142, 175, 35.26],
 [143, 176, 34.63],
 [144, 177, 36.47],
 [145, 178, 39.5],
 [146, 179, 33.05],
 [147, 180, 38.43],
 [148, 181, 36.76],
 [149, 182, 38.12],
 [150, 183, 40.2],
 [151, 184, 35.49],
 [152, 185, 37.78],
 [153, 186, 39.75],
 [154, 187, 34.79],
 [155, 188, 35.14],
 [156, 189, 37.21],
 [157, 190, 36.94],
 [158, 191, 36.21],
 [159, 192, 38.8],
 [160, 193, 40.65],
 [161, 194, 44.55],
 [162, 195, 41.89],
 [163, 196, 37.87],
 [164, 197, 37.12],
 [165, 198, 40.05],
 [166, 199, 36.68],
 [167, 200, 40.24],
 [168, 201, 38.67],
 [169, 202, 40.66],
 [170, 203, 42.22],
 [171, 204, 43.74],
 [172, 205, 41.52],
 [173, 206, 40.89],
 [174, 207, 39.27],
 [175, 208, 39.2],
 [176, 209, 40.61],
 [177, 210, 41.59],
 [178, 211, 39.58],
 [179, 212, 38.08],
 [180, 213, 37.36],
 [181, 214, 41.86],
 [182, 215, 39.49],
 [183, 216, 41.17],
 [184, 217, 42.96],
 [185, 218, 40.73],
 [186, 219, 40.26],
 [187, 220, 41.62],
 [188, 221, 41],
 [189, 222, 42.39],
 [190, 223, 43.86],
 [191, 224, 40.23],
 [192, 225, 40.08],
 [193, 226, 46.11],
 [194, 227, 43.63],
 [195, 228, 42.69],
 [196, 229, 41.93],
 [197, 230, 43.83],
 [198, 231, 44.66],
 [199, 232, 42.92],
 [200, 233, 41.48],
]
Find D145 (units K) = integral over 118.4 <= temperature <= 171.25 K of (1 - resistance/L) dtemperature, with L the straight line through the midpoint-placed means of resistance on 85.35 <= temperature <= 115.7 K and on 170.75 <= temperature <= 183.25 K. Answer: 3.2 K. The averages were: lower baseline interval 38.3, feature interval 34.5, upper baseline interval 35.5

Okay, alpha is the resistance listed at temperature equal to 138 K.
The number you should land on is 37.76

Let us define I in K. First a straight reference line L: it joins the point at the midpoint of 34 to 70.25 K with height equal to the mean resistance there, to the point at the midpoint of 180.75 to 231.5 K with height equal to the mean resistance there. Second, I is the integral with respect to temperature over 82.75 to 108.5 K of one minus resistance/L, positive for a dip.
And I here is 2.6 K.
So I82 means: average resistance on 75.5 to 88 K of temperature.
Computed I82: 42.4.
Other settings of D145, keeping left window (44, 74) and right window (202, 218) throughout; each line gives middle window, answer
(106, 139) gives 3.52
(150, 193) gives 7.92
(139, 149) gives 1.31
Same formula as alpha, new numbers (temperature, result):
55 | 39.51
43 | 42.24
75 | 39.81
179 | 33.05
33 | 48.03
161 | 25.87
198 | 40.05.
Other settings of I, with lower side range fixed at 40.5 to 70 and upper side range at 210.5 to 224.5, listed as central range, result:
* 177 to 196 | 1.47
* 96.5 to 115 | 1.59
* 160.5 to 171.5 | 2.53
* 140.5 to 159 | 3.85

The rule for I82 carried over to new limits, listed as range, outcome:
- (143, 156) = 33.2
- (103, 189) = 35.4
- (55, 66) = 43.6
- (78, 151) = 38.1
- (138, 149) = 36.4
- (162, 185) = 34.5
